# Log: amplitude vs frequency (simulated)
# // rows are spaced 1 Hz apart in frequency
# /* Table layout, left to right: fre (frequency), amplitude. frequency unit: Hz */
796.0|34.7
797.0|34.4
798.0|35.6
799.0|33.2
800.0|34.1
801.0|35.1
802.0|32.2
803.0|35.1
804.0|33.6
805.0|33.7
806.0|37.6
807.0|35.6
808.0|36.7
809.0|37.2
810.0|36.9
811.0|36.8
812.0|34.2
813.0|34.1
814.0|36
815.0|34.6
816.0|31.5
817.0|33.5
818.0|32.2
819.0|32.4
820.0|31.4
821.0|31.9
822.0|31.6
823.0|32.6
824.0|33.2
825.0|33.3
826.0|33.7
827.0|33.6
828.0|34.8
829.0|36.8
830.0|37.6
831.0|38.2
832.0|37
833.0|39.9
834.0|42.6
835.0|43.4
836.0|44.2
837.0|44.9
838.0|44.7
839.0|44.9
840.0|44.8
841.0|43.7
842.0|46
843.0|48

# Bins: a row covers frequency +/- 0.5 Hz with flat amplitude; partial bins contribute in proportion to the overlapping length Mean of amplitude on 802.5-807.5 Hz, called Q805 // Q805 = 35.1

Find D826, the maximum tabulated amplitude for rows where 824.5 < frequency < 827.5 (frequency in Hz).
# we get 33.7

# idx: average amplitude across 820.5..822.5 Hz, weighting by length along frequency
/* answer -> 31.8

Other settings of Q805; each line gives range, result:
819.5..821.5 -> 31.6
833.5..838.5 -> 44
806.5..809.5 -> 36.5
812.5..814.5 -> 35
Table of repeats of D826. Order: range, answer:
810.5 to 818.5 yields 36.8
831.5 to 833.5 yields 39.9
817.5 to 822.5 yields 32.4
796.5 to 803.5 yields 35.6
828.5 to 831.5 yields 38.2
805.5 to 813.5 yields 37.6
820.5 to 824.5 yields 33.2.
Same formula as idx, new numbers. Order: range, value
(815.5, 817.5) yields 32.5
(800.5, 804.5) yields 34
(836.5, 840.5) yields 44.8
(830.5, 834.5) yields 39.4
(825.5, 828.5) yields 34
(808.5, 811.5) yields 37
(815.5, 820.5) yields 32.2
